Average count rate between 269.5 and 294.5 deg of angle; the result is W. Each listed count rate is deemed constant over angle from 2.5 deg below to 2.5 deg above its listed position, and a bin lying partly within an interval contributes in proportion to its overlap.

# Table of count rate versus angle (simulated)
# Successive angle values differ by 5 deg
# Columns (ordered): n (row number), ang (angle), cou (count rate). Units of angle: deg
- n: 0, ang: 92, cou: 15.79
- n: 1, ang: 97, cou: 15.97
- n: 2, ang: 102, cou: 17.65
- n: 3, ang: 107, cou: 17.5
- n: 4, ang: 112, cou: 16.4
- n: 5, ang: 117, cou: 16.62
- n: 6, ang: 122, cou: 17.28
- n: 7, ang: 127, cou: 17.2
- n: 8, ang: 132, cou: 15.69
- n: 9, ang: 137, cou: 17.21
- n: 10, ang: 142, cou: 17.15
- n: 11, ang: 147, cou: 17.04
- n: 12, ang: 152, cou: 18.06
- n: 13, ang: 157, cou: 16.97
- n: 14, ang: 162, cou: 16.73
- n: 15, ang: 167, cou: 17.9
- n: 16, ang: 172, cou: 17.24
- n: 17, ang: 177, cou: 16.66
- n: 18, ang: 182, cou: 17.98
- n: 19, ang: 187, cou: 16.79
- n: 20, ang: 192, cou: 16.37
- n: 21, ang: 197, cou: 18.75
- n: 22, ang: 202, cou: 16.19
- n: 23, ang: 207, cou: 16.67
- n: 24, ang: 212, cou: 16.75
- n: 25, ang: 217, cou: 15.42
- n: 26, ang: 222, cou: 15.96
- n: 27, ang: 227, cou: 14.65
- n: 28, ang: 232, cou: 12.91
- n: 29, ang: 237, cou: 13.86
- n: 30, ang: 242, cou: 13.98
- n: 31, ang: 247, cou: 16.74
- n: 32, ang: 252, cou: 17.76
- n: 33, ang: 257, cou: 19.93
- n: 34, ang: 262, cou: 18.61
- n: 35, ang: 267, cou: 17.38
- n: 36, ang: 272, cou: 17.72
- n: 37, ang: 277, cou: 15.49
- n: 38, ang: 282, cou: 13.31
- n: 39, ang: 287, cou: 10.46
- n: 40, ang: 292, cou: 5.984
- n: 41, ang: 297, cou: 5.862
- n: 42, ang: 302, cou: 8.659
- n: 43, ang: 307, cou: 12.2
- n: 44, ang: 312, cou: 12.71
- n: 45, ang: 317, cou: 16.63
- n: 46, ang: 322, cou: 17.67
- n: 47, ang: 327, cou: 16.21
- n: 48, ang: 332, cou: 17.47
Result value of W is 12.6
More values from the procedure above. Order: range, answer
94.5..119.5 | 16.8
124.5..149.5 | 16.9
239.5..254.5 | 16.2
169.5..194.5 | 17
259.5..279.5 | 17.3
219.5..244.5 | 14.3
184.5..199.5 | 17.3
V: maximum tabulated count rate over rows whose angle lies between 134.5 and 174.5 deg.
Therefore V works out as 18.06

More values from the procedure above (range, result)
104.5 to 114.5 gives 17.5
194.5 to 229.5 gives 18.75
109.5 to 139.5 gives 17.28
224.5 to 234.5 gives 14.65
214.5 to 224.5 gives 15.96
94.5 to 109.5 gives 17.65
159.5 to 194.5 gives 17.98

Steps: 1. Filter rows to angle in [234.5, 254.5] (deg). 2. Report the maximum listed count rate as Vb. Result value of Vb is 17.76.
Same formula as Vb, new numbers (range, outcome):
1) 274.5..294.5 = 15.49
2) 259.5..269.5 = 18.61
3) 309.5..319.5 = 16.63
